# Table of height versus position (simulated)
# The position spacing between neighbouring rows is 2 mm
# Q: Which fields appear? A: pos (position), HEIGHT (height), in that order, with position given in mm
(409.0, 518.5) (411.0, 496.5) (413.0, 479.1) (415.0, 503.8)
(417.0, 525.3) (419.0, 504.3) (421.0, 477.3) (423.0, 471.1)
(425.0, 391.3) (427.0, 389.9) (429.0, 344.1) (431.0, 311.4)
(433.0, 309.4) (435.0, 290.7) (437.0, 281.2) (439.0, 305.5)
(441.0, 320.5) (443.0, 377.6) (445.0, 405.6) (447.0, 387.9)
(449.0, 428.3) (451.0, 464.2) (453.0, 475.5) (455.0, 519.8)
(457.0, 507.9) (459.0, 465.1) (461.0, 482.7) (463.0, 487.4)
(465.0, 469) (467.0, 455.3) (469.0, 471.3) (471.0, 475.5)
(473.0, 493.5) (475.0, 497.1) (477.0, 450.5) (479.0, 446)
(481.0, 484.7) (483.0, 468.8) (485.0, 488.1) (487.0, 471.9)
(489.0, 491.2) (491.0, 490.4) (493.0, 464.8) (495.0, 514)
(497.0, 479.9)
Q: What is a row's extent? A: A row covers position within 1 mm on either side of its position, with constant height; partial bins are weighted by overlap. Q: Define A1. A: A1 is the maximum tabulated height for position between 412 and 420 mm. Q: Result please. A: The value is 525.3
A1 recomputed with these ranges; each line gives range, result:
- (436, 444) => 377.6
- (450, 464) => 519.8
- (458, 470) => 487.4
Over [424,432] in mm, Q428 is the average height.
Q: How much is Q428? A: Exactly 359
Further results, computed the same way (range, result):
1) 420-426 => 447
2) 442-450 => 400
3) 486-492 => 484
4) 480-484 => 477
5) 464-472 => 468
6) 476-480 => 448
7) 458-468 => 472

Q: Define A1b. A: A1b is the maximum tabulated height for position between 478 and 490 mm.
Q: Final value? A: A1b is 491.2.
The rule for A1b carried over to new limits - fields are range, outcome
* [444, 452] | 464.2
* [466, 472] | 475.5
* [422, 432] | 471.1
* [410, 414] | 496.5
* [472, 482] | 497.1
